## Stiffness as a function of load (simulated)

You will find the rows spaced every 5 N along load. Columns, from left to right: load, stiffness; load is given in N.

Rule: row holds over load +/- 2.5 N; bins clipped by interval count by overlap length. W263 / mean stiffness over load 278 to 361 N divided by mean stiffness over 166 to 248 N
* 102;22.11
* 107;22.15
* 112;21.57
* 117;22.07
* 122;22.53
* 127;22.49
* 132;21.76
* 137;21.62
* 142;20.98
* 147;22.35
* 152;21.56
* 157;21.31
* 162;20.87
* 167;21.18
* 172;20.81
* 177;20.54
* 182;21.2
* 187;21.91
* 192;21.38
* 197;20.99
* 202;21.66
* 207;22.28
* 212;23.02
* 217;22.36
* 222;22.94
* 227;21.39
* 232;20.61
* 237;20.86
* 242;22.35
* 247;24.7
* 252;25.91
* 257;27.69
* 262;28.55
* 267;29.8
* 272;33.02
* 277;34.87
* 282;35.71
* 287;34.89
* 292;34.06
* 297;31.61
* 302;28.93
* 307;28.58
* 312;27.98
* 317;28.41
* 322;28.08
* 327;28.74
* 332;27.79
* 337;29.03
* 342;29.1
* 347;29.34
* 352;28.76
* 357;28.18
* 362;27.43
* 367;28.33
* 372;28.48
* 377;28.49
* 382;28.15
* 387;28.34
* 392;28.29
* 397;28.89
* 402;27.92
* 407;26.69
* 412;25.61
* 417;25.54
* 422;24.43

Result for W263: 1.4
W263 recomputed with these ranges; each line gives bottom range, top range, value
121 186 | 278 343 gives 1.41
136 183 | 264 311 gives 1.52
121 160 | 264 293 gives 1.54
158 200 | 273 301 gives 1.60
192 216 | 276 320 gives 1.44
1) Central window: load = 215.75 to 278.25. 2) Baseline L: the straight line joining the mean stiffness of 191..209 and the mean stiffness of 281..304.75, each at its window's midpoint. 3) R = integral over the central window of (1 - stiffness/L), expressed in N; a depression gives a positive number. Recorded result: 4.0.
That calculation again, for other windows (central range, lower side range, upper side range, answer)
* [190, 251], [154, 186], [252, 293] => 9.6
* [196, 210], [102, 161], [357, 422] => 1.0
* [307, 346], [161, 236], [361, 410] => -3.7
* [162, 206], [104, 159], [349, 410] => 3.7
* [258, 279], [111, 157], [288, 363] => -3.2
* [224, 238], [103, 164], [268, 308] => 3.7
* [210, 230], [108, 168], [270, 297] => 4.5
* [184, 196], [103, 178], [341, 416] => 0.7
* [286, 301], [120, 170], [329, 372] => -3.6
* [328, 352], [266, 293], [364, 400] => 1.4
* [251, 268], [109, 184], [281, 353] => -0.5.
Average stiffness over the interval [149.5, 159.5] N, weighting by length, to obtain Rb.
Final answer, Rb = 21.4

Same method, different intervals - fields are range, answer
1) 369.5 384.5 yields 28.4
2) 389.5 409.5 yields 27.9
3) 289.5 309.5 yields 30.8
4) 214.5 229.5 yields 22.2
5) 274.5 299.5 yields 34.2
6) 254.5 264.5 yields 28.1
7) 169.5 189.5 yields 21.1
